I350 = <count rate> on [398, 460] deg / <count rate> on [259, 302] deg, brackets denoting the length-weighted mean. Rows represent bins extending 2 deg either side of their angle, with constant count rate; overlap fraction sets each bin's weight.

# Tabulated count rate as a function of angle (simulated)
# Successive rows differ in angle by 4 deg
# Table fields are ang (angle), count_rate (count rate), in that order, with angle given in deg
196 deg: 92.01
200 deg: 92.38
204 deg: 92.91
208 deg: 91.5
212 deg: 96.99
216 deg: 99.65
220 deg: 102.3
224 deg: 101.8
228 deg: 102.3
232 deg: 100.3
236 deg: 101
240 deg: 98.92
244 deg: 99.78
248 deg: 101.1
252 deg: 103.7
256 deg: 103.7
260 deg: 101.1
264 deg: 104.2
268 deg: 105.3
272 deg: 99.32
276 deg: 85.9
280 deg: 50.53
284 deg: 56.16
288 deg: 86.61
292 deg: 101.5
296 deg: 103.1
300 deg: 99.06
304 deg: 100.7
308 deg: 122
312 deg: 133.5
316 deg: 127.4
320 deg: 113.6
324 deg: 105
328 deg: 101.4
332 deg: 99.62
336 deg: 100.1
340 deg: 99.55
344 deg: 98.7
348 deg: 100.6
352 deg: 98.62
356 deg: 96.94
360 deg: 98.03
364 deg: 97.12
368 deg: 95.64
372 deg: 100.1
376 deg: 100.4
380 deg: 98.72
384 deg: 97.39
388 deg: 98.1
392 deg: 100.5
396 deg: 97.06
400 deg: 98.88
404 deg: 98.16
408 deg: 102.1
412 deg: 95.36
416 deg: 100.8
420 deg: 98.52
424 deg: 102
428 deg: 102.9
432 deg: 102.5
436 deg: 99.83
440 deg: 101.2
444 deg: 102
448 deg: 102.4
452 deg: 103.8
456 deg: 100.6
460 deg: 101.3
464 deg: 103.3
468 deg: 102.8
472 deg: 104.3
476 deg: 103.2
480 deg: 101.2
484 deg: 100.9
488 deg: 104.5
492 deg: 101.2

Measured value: 1.12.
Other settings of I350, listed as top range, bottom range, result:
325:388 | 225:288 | 1.05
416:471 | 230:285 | 1.08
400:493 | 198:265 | 1.02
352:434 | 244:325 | 0.99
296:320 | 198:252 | 1.17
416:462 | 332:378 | 1.03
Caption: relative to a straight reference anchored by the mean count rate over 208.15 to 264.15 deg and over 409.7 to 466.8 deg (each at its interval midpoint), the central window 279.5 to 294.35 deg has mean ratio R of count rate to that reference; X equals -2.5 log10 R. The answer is 0.30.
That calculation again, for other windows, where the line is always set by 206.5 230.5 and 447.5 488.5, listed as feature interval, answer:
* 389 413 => 0.03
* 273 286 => 0.44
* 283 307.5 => 0.06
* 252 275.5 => -0.02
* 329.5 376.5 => 0.02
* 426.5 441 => 0.01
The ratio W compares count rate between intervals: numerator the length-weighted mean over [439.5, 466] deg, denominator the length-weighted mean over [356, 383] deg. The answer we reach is 1.0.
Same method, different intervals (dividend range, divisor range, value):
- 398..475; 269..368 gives 1.02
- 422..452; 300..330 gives 0.90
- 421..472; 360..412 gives 1.04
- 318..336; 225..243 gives 1.04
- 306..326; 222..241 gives 1.19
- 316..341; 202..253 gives 1.06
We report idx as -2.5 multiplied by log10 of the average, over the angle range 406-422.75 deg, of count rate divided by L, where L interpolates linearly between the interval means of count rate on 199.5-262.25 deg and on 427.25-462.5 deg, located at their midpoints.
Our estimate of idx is 0.023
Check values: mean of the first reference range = 99.5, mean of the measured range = 99.3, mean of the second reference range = 102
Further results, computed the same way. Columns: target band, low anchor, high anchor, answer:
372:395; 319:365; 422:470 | 0.02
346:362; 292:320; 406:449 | 0.10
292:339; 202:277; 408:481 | -0.09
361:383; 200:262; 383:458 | 0.02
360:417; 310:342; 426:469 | 0.08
